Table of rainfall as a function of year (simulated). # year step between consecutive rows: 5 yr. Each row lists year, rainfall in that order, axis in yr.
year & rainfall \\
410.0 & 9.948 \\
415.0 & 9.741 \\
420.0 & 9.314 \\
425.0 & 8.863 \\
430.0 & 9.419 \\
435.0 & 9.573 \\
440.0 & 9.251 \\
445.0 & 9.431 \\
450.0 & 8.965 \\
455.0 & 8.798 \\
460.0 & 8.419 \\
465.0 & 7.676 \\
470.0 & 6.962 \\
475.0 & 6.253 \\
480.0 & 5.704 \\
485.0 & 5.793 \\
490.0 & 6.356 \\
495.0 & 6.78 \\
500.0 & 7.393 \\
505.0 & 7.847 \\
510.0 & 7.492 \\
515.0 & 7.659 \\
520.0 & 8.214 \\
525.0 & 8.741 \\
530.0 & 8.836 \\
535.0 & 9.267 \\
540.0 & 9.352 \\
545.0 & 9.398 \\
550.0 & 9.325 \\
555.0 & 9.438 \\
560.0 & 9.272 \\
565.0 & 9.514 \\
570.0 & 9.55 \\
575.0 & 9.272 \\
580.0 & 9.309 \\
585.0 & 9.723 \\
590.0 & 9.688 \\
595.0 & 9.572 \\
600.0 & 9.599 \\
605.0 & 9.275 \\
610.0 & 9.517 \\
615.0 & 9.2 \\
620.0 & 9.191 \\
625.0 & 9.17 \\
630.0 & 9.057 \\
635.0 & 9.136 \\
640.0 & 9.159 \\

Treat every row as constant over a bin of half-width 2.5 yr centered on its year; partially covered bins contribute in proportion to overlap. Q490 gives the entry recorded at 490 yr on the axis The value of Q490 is 6.356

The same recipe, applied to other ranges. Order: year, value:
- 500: 7.393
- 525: 8.741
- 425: 8.863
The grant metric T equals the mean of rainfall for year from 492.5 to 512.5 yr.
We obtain 7.38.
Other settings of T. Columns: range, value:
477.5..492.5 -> 5.95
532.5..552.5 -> 9.34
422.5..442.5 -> 9.28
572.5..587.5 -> 9.43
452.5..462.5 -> 8.61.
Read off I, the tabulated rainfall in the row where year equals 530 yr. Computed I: 8.836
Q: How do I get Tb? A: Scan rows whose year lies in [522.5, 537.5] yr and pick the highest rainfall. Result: 9.267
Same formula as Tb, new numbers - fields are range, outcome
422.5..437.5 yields 9.573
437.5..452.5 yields 9.431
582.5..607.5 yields 9.723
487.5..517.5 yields 7.847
